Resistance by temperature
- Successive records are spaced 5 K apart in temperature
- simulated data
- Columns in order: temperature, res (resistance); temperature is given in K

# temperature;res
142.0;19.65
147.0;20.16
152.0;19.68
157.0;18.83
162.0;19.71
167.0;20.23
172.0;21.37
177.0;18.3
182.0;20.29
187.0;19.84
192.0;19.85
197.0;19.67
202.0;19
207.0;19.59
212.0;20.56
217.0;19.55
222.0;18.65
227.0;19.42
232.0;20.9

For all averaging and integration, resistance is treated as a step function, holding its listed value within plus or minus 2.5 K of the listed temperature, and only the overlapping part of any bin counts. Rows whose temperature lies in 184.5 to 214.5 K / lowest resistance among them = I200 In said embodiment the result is 19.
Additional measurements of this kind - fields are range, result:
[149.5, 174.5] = 18.83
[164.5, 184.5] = 18.3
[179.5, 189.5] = 19.84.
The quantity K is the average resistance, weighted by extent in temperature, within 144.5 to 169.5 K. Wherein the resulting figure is 19.7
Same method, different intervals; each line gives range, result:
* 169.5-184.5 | 20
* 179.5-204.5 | 19.7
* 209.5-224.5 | 19.6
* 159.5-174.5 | 20.4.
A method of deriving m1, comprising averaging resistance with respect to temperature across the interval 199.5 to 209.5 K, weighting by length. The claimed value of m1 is 19.3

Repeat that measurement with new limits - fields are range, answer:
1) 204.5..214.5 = 20.1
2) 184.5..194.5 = 19.8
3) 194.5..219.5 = 19.7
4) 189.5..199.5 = 19.8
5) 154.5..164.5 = 19.3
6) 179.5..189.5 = 20.1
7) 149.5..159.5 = 19.3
